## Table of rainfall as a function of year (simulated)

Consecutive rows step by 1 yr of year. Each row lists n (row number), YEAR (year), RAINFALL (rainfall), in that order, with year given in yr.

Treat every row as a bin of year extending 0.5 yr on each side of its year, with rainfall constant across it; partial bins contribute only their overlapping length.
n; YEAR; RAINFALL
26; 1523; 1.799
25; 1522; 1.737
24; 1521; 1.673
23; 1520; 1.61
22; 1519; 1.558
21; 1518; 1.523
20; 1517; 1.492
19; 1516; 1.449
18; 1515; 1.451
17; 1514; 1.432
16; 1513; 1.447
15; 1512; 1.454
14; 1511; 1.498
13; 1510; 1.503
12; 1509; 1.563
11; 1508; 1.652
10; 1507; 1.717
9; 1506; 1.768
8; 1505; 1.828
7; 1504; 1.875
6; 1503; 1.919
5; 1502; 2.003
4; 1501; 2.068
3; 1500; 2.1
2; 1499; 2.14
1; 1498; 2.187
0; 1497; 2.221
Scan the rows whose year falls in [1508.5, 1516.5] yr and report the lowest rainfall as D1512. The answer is 1.432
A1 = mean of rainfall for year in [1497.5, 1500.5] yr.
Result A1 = 2.14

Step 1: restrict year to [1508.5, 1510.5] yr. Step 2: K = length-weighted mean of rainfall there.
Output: 1.53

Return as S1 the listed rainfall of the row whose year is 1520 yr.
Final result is 1.61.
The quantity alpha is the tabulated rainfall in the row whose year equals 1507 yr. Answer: 1.717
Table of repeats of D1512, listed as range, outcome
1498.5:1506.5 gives 1.768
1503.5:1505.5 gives 1.828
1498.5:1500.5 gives 2.1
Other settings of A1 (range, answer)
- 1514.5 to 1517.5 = 1.46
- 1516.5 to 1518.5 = 1.51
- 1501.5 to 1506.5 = 1.88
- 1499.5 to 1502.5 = 2.06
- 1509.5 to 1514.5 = 1.47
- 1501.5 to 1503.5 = 1.96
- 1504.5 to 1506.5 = 1.8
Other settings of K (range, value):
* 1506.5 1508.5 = 1.68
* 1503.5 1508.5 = 1.77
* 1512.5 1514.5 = 1.44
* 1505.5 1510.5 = 1.64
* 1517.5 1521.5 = 1.59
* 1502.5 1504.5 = 1.9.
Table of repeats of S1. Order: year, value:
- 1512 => 1.454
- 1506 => 1.768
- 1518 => 1.523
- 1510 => 1.503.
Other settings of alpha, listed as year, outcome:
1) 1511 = 1.498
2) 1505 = 1.828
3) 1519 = 1.558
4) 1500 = 2.1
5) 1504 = 1.875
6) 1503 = 1.919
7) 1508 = 1.652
